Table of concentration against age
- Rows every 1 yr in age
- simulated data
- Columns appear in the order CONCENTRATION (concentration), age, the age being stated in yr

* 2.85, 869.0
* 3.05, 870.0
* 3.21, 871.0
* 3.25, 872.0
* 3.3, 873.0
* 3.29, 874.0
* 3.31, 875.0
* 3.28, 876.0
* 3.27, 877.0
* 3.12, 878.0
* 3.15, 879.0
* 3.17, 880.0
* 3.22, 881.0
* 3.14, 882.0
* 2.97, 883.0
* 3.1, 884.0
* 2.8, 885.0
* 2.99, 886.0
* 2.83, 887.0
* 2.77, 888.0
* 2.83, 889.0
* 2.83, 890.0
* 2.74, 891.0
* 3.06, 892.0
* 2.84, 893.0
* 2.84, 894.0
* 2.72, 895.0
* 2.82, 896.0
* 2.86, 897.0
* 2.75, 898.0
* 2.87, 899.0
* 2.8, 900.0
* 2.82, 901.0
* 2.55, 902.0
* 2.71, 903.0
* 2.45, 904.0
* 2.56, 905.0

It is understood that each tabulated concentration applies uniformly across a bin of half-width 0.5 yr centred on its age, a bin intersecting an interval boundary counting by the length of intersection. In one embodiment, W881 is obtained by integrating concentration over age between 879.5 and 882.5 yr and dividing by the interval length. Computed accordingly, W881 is 3.18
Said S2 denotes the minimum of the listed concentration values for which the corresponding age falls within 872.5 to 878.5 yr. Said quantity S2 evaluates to 3.12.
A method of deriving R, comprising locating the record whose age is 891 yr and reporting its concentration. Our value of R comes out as 2.74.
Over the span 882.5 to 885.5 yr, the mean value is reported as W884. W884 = 2.96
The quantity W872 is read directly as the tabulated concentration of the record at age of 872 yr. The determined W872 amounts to 3.25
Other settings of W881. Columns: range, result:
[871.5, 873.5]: 3.27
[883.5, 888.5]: 2.9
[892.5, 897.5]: 2.82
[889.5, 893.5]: 2.87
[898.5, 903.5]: 2.75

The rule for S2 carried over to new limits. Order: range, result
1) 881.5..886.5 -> 2.8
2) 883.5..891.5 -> 2.74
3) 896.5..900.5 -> 2.75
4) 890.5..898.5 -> 2.72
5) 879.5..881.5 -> 3.17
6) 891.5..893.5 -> 2.84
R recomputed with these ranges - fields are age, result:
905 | 2.56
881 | 3.22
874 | 3.29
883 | 2.97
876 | 3.28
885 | 2.8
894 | 2.84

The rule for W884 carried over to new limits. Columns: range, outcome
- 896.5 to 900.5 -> 2.82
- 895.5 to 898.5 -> 2.81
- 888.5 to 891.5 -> 2.8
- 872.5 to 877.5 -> 3.29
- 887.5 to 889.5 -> 2.8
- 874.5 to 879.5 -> 3.23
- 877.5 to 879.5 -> 3.13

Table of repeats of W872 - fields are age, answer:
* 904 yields 2.45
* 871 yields 3.21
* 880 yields 3.17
